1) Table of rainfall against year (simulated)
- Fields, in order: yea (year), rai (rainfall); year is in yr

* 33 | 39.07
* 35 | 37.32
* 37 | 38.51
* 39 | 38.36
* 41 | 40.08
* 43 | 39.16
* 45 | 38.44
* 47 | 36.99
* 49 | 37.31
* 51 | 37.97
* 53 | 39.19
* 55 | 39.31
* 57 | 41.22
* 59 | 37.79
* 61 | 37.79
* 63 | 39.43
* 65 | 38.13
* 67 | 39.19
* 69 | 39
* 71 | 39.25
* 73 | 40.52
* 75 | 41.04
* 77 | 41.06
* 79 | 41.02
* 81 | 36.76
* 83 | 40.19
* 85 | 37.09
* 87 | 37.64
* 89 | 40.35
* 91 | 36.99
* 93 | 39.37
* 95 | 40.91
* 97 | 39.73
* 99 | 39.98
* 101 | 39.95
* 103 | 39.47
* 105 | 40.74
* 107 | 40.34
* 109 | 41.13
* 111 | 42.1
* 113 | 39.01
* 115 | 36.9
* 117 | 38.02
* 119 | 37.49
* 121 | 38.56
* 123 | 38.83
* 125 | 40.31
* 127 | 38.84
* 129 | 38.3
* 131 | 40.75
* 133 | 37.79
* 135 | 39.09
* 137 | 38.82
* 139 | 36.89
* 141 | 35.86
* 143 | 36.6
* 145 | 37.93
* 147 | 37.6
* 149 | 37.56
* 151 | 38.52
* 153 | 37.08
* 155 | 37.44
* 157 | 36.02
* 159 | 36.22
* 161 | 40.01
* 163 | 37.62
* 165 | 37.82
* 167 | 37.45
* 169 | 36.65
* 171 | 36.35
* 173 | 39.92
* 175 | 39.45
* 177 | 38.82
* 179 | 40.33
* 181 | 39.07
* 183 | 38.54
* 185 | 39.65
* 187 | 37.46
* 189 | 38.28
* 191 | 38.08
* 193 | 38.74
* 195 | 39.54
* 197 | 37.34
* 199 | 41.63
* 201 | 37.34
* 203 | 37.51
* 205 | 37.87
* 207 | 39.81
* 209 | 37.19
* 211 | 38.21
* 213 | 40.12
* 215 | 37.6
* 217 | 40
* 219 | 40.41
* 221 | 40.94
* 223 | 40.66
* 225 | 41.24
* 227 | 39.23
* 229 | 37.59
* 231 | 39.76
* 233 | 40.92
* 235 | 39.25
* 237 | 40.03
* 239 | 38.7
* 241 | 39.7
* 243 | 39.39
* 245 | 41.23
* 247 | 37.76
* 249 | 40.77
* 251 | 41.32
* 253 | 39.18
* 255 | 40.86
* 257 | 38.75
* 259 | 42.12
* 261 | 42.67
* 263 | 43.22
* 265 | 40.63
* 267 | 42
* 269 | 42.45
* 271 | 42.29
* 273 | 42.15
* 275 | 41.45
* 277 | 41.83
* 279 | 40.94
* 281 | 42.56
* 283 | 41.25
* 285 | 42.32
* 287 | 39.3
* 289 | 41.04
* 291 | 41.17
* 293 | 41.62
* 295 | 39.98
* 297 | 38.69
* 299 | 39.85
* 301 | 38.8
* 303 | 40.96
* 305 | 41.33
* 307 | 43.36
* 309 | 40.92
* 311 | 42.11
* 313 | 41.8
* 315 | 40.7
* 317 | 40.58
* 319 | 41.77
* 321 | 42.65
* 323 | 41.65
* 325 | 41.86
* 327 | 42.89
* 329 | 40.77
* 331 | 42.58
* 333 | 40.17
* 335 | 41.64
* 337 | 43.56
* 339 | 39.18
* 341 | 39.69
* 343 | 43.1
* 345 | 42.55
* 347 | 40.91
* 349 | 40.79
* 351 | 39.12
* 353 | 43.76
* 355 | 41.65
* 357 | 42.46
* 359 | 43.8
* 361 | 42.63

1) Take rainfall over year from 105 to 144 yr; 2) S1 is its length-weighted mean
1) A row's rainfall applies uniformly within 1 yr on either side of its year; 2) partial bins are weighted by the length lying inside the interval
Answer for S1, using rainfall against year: 38.8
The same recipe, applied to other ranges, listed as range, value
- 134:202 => 38.1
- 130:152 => 37.9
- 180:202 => 38.7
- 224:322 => 40.8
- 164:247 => 39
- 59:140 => 39.2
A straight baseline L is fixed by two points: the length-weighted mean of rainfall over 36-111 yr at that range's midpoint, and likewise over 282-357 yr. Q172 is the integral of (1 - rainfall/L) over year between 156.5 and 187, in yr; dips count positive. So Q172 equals 1.4 yr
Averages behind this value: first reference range 39.3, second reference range 41.3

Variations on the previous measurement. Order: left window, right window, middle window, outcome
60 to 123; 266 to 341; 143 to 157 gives 0.8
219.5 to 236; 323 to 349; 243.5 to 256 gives 0.0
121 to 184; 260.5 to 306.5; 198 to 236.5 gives 0.3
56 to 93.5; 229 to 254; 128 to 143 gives 0.5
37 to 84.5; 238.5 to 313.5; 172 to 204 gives 1.1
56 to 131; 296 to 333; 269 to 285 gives -0.4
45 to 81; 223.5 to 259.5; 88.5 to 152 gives 0.7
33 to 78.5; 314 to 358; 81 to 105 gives 0.1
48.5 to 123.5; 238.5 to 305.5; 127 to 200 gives 3.1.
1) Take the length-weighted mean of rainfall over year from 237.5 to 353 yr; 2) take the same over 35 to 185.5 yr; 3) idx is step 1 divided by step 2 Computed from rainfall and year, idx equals 1.06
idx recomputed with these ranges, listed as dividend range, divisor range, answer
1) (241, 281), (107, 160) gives 1.07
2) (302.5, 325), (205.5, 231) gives 1.06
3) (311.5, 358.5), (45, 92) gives 1.07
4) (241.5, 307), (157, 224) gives 1.06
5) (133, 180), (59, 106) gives 0.96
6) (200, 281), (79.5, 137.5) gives 1.03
